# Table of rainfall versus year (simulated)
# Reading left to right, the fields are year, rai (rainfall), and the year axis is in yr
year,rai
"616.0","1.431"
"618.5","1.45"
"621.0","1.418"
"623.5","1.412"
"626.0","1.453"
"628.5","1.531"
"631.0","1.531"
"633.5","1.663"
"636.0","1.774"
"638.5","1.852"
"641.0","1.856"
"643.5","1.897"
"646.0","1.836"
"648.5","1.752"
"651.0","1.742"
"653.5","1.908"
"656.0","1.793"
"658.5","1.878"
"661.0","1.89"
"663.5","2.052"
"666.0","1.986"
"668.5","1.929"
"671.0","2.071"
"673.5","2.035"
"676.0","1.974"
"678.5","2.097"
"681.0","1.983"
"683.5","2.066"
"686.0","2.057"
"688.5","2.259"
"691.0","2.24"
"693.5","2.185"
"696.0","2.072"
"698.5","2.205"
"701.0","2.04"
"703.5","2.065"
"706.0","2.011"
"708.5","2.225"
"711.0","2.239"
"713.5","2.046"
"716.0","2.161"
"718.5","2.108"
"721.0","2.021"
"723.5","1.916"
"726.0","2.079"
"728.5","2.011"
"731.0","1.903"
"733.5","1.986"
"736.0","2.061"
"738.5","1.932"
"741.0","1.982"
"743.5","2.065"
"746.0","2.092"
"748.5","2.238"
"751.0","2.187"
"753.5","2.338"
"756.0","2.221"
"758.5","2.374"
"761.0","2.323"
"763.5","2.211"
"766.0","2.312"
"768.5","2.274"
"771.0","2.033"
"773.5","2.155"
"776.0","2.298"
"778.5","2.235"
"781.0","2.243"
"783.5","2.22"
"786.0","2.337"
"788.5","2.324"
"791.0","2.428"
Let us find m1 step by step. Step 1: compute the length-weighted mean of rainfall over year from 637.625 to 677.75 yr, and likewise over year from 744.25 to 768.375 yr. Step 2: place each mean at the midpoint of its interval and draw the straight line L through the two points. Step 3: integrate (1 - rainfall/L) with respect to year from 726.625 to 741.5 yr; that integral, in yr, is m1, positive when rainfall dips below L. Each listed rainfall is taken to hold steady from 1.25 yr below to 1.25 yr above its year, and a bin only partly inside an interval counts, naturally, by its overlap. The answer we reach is 1.3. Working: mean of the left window 1.91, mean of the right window 2.25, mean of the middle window 1.98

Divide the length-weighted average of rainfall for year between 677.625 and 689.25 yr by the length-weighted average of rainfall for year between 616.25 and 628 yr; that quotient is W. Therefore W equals 1.4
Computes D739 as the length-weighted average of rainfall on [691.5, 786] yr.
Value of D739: 2.14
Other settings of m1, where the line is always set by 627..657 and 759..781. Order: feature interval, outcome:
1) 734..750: 0.5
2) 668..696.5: -2.6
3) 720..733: 0.6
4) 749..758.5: -0.4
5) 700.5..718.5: -0.9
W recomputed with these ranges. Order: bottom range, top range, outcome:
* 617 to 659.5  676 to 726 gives 1.24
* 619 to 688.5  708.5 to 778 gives 1.16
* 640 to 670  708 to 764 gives 1.13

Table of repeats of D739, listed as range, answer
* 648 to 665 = 1.87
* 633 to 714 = 1.99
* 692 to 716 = 2.12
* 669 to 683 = 2.03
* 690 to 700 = 2.17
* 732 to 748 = 2.03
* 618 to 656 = 1.68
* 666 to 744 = 2.06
